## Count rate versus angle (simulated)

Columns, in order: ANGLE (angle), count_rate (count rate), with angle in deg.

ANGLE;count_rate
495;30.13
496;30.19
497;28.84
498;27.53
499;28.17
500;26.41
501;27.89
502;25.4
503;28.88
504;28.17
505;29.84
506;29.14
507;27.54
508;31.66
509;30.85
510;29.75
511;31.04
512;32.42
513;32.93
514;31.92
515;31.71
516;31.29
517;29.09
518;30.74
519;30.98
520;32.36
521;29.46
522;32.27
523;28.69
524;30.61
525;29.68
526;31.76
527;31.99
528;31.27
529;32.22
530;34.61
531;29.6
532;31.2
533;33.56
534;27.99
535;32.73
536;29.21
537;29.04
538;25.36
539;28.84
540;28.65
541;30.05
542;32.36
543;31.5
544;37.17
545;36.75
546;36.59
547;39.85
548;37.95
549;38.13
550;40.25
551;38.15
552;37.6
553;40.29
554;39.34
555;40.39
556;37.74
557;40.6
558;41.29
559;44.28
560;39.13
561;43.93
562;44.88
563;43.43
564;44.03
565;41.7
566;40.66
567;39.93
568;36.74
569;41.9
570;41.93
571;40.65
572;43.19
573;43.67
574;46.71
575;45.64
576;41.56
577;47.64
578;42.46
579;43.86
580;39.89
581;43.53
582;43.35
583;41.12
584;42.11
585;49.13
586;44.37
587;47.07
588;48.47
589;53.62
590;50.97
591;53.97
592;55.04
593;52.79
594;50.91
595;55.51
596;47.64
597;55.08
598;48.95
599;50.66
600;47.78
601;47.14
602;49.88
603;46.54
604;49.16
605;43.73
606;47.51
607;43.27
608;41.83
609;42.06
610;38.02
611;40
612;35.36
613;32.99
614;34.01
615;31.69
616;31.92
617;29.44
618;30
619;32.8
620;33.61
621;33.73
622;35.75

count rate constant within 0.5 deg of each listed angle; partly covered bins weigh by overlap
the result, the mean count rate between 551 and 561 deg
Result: 40.2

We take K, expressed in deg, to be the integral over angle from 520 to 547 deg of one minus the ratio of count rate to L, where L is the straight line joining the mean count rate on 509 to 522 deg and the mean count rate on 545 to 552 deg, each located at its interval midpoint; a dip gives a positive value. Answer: 2.8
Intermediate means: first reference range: 31.2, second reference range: 38.3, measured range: 31.5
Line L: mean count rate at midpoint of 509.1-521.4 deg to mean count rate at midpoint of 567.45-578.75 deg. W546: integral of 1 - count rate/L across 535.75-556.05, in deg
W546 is 1.3 deg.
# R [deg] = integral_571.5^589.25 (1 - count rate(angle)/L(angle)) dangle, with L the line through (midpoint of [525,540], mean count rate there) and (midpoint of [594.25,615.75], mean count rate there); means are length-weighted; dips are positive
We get -2.3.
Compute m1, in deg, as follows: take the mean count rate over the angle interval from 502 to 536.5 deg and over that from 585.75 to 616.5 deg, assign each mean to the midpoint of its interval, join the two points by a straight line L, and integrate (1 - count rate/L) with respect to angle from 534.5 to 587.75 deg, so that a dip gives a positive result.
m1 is -1.5 deg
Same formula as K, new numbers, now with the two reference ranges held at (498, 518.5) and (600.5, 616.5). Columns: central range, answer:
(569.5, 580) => -1.8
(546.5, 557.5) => -1.4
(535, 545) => 0.8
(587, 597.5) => -3.5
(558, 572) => -2.2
